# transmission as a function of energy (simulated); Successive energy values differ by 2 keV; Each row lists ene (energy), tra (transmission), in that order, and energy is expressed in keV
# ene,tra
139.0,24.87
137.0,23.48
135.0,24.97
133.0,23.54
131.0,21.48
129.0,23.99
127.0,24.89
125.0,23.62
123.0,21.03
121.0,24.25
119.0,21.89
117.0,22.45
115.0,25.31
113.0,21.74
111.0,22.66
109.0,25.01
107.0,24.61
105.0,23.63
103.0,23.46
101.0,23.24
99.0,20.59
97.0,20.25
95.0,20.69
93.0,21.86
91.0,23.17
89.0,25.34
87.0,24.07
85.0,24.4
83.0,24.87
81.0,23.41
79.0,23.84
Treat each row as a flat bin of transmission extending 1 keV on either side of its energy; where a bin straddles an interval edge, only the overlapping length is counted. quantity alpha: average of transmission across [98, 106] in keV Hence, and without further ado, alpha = 22.7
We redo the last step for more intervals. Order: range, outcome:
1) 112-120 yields 22.8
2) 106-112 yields 24.1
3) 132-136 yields 24.3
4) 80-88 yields 24.2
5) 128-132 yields 22.7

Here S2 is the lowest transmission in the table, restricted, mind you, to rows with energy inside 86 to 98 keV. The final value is 20.25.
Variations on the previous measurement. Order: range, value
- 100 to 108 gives 23.24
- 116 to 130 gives 21.03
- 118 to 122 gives 21.89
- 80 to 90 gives 23.41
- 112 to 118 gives 21.74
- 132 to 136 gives 23.54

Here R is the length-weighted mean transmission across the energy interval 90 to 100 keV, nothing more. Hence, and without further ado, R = 21.3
